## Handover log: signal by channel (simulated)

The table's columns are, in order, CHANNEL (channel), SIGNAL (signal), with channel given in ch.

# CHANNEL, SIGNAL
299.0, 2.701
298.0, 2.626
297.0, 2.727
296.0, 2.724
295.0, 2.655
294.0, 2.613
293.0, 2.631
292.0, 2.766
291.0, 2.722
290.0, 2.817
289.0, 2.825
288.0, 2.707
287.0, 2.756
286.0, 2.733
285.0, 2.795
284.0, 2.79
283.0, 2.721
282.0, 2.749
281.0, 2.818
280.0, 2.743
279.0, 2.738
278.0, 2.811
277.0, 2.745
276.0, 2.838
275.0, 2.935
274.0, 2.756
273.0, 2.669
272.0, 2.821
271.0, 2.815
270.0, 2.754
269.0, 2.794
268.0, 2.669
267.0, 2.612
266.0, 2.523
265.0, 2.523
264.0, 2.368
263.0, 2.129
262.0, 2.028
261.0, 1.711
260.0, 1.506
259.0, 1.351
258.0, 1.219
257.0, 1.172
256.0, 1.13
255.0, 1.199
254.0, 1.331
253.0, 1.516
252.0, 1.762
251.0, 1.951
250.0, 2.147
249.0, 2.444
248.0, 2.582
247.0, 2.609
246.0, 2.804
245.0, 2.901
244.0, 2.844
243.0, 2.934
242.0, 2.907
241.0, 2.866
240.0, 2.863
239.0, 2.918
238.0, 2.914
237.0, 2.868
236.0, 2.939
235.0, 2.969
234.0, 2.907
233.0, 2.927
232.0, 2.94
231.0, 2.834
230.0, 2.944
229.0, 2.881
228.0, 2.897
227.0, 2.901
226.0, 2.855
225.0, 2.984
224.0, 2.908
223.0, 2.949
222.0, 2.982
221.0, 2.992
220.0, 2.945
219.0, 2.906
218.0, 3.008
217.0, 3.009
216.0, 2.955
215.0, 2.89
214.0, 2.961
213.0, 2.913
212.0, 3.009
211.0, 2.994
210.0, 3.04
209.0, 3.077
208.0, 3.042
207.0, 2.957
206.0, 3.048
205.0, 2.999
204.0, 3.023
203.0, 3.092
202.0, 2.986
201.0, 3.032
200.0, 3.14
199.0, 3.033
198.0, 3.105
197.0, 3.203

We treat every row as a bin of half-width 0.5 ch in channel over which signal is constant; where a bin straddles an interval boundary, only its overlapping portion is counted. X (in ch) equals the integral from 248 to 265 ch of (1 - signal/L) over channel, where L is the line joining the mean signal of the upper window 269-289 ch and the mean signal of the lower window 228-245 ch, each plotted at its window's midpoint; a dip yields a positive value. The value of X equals 6.6 ch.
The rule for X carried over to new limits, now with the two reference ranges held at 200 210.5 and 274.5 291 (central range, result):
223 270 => 7.5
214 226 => 0.1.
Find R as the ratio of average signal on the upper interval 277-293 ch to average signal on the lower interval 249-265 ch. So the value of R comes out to 1.64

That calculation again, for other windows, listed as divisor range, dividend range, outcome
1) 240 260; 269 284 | 1.33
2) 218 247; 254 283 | 0.80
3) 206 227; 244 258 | 0.66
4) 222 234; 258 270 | 0.75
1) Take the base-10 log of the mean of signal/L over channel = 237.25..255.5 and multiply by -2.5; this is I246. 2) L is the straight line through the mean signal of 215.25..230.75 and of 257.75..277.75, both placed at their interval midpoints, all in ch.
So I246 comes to 0.11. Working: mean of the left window 2.94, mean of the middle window 2.42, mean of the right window 2.41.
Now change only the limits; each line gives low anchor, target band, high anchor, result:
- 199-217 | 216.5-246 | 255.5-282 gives -0.06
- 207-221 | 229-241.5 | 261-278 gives -0.03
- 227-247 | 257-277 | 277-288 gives 0.19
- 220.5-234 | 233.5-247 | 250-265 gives -0.22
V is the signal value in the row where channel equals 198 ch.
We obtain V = 3.105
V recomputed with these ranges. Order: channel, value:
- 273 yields 2.669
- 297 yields 2.727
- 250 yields 2.147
